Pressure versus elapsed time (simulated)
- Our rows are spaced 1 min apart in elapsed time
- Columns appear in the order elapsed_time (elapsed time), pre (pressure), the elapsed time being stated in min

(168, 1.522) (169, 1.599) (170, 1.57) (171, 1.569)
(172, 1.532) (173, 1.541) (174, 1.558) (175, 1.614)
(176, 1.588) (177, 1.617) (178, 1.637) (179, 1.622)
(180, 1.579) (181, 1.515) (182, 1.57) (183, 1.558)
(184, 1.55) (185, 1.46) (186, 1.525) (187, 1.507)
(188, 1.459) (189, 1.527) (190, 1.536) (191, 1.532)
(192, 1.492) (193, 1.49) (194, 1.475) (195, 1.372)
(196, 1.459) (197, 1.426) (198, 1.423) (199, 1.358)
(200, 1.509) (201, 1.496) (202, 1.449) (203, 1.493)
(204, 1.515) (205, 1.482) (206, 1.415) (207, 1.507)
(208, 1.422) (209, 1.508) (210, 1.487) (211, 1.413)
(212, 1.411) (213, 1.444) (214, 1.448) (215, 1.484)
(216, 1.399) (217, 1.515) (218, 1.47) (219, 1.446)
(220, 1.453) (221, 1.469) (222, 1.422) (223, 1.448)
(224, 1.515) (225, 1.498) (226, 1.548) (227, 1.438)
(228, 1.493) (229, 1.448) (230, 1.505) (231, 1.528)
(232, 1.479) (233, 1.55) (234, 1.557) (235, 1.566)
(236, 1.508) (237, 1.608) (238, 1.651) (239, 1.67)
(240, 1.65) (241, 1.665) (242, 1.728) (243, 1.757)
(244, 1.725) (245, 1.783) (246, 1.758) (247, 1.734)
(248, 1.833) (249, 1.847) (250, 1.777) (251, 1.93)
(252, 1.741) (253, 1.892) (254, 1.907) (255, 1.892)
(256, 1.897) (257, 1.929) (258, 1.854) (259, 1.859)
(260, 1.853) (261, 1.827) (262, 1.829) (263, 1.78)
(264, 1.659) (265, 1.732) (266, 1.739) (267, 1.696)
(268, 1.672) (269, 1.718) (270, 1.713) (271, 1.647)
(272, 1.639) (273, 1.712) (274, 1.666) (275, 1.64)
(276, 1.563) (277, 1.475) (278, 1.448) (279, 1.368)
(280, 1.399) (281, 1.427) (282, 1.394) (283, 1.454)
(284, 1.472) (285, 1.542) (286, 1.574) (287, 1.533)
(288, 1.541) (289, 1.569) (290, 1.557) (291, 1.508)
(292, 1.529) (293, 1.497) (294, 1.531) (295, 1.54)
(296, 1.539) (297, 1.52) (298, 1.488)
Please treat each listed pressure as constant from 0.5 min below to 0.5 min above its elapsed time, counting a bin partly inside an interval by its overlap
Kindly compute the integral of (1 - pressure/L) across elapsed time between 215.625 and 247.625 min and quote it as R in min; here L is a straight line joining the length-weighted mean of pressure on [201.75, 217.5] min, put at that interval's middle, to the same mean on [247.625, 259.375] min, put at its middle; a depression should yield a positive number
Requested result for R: 1.94 min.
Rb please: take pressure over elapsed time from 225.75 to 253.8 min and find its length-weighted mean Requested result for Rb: 1.66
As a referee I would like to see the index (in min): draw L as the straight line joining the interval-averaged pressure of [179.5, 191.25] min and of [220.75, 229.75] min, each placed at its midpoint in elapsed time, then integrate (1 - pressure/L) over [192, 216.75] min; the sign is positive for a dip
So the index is 0.8 min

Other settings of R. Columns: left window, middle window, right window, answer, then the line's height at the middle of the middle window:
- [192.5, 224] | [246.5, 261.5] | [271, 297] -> -3.5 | 1.5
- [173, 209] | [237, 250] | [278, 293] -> -2.0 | 1.5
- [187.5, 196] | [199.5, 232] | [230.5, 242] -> 1.5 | 1.54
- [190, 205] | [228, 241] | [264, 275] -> 0.2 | 1.58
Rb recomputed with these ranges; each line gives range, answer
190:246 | 1.51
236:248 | 1.7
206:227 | 1.46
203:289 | 1.61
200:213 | 1.47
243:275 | 1.78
